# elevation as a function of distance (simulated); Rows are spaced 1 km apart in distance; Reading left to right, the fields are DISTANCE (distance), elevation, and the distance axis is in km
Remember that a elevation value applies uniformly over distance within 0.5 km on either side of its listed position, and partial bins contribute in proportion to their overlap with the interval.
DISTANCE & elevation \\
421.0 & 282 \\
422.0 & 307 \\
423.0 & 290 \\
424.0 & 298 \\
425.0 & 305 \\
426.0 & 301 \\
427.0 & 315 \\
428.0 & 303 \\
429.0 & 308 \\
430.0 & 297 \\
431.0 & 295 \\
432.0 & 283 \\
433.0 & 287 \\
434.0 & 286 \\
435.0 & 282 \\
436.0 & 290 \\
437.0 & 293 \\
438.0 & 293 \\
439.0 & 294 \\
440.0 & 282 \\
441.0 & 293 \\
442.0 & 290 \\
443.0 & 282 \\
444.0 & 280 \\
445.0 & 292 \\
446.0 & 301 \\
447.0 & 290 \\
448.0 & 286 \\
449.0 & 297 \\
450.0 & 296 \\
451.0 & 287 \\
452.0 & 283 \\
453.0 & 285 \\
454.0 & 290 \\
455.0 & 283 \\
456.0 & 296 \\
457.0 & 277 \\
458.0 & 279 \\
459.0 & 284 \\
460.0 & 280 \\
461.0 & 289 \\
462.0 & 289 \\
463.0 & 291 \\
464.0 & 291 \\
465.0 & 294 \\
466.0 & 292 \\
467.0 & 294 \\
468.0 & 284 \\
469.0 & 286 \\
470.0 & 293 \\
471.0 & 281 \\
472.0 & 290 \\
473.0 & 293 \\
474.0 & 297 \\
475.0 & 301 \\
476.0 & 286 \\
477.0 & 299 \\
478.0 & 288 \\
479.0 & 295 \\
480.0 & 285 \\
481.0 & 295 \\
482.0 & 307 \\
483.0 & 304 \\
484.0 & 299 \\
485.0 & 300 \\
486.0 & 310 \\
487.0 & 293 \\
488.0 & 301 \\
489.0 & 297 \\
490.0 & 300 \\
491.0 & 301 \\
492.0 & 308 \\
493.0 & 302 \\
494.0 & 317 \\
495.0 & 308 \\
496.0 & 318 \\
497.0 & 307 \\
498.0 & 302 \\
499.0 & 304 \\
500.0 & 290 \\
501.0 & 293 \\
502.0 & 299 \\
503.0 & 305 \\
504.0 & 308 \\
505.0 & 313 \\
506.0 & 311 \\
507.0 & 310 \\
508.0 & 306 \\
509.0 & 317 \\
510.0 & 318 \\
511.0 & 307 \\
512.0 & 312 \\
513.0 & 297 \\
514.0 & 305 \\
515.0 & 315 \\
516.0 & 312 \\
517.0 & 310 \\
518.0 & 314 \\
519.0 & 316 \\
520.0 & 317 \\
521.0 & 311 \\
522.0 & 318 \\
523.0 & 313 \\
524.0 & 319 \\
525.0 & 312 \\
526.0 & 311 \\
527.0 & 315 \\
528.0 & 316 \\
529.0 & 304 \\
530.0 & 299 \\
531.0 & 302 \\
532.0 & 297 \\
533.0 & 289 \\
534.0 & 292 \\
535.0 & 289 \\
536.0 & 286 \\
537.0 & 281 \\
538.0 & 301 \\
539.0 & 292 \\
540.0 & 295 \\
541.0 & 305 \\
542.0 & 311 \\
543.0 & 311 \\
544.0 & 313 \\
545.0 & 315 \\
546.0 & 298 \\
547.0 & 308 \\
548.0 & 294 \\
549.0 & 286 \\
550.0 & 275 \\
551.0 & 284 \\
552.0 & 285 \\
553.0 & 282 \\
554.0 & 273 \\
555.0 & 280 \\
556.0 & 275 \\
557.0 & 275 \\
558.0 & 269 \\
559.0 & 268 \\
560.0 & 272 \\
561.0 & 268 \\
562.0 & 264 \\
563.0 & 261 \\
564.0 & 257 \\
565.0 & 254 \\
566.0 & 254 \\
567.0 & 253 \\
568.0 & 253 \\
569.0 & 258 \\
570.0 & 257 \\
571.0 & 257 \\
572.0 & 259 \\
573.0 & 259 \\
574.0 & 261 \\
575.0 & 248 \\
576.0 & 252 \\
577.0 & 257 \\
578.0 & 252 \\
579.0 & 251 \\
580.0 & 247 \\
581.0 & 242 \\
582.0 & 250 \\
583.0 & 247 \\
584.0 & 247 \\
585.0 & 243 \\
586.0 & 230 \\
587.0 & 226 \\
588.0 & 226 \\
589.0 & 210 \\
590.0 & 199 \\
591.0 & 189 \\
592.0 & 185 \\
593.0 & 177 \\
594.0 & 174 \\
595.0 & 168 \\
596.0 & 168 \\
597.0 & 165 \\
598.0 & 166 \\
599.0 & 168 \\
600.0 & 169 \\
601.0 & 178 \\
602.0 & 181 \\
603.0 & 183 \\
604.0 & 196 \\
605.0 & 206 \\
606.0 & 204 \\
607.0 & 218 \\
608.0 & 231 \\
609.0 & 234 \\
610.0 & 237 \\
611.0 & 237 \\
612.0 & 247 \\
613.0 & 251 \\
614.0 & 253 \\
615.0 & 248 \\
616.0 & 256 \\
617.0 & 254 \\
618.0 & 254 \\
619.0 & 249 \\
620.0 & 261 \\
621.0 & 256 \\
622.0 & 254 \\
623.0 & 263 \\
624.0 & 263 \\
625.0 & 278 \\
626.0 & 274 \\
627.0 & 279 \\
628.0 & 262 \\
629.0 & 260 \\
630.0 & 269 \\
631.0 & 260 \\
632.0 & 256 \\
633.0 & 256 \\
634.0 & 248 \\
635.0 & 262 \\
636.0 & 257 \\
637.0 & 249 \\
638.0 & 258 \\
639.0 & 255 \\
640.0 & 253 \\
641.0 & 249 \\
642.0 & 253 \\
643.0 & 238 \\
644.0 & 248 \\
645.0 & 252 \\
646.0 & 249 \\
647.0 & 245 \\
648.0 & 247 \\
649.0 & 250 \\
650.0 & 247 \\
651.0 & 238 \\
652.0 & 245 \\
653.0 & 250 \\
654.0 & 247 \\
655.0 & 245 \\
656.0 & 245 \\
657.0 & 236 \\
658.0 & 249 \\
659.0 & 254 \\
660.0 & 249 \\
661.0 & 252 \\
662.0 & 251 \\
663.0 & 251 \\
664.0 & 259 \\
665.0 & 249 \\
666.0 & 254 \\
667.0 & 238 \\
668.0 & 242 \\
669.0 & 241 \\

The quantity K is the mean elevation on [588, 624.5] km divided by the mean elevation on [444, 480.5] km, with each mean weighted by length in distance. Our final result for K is 0.7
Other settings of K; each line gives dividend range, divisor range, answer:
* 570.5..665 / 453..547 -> 0.79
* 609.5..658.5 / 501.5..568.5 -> 0.86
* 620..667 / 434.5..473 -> 0.88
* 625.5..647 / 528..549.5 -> 0.86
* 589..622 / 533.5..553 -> 0.72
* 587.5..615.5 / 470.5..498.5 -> 0.68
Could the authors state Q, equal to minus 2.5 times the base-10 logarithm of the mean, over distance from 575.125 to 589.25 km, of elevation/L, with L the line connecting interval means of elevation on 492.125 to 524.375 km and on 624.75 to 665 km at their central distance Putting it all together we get 0.15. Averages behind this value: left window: 309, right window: 253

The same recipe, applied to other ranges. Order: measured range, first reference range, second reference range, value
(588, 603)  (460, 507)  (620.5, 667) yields 0.43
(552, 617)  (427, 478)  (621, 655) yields 0.14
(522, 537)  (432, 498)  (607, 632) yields -0.10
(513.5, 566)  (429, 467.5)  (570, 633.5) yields -0.15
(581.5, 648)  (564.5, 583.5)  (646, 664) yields 0.08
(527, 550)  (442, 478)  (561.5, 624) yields -0.18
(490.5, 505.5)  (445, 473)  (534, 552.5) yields -0.05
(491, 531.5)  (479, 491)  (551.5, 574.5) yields -0.08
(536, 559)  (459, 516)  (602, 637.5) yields -0.06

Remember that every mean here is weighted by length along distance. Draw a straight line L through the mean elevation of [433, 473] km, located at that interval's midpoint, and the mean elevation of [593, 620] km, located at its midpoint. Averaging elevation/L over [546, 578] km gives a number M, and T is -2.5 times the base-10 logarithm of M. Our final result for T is -0.15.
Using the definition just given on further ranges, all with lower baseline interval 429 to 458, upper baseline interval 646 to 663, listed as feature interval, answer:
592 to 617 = 0.24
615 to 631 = -0.04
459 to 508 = -0.06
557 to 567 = 0.01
